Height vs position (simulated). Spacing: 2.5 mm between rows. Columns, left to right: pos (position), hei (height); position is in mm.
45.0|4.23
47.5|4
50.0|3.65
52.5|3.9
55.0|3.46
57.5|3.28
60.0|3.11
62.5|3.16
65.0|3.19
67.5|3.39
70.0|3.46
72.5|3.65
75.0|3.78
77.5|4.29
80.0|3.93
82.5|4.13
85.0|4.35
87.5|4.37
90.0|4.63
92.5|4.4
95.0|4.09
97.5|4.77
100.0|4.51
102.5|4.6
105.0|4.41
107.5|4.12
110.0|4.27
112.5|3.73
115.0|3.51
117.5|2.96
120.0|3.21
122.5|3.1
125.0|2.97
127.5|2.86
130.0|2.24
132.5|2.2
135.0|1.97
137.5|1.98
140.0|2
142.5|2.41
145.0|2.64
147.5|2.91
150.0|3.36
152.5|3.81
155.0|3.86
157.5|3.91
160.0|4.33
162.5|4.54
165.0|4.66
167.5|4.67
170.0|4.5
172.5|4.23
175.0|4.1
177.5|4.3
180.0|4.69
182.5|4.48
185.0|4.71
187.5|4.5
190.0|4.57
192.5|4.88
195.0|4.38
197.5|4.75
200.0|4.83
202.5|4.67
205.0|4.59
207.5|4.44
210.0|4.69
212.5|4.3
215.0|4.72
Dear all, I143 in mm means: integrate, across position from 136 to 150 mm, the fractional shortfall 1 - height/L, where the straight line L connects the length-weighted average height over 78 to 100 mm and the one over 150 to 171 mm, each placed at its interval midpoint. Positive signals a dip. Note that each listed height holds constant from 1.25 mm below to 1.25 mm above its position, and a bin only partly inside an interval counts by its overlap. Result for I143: 5.9 mm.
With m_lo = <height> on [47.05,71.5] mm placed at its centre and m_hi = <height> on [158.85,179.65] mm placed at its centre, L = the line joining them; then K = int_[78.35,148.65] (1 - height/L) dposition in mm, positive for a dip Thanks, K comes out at 7.3 mm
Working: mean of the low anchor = 3.44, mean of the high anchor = 4.43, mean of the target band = 3.48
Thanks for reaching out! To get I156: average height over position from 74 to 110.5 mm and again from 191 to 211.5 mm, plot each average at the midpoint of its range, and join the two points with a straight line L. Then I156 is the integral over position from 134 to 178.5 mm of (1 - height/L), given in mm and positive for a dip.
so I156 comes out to 9.3 mm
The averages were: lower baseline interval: 4.31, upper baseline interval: 4.65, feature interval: 3.57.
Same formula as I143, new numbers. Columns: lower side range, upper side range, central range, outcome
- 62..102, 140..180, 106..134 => 5.3 mm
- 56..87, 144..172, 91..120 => -2.5 mm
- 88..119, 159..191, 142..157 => 3.9 mm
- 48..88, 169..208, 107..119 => 1.0 mm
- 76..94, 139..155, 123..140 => 4.8 mm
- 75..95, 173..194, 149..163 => 1.6 mm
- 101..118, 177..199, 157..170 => -0.1 mm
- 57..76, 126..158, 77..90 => -4.1 mm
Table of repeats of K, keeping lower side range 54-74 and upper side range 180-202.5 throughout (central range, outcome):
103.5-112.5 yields -1.0 mm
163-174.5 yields -0.2 mm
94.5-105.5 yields -2.4 mm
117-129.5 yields 3.1 mm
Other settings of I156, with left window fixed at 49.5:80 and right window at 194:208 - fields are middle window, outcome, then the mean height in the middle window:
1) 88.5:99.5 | -2.04 mm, 4.47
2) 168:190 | -0.03 mm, 4.45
